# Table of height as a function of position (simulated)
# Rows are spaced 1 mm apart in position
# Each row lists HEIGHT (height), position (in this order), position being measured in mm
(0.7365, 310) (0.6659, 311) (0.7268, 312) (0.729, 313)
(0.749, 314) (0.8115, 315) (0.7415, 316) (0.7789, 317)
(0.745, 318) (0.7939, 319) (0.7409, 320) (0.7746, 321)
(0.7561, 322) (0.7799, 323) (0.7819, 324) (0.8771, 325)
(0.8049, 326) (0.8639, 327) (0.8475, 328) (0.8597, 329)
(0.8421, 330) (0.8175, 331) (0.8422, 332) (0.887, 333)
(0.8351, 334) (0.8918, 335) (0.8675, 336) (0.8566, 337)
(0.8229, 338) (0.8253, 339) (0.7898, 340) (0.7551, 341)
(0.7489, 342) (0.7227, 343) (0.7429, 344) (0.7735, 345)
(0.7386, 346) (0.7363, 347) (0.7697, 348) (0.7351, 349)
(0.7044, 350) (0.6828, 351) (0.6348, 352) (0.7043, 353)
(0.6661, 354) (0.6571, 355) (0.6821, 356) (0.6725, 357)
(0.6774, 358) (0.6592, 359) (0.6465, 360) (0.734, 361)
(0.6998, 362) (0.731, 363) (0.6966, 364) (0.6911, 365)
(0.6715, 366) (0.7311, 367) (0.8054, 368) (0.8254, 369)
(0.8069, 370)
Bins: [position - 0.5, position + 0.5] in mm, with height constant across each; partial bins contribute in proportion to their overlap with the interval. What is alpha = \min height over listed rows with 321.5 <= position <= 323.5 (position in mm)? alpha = 0.7561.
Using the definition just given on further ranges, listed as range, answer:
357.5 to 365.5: 0.6465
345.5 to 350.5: 0.7044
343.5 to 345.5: 0.7429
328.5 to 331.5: 0.8175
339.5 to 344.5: 0.7227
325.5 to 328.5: 0.8049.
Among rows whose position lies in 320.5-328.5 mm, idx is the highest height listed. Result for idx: 0.8771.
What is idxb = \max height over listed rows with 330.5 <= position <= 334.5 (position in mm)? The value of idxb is 0.887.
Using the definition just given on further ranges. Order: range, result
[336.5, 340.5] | 0.8566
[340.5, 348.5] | 0.7735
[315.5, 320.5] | 0.7939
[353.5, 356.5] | 0.6821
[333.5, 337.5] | 0.8918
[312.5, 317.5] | 0.8115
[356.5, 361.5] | 0.734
